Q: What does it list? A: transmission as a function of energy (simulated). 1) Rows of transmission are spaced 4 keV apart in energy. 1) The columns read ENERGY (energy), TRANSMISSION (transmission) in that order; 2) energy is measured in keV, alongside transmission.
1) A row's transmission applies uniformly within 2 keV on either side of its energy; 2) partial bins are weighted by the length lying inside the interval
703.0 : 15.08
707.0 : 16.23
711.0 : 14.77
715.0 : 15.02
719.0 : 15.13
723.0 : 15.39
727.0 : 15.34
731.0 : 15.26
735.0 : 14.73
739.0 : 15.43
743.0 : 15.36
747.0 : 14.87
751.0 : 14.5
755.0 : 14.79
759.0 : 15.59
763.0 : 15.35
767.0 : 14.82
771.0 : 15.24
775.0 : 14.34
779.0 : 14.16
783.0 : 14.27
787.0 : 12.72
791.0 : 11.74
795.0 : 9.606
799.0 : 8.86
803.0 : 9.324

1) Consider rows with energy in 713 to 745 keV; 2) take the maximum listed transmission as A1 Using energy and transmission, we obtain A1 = 15.43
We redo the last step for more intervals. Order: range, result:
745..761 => 15.59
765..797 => 15.24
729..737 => 15.26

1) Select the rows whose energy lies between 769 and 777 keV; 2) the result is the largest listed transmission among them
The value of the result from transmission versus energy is 15.24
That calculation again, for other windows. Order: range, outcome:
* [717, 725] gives 15.39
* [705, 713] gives 16.23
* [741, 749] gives 15.36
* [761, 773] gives 15.35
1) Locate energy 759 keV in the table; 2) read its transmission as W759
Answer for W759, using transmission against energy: 15.59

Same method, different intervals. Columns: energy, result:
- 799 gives 8.86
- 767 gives 14.82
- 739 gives 15.43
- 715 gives 15.02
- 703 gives 15.08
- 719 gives 15.13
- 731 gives 15.26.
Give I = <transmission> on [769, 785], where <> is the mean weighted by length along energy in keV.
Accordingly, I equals 14.5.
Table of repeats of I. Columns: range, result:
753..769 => 15.1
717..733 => 15.3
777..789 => 13.7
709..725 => 15.1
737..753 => 15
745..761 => 14.9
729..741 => 15.1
